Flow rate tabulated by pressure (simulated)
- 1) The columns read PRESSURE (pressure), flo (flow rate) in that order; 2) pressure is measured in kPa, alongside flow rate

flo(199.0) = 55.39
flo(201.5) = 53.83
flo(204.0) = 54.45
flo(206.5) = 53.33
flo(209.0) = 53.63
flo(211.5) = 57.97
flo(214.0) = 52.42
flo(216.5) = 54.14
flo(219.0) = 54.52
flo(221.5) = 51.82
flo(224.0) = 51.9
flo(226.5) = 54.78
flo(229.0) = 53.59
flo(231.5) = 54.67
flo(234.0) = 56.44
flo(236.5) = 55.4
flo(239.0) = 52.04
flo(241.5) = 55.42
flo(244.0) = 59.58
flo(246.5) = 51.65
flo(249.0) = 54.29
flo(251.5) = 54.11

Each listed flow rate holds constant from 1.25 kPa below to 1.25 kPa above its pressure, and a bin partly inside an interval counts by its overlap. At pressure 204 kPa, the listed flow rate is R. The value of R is 54.45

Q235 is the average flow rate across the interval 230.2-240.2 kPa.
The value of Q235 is 54.6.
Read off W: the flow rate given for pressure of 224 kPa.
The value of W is 51.9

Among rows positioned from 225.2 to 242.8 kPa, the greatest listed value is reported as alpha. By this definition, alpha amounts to 56.44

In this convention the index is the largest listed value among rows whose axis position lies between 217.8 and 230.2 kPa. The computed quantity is 54.78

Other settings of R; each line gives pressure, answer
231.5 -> 54.67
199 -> 55.39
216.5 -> 54.14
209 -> 53.63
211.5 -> 57.97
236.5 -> 55.4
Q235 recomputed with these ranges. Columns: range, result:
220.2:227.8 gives 52.8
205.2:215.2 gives 54.3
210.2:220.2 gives 54.8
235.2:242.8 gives 54.3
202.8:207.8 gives 53.9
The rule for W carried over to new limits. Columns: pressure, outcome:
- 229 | 53.59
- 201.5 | 53.83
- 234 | 56.44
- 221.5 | 51.82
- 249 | 54.29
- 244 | 59.58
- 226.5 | 54.78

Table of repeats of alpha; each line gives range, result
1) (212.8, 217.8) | 54.14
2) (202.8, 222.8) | 57.97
